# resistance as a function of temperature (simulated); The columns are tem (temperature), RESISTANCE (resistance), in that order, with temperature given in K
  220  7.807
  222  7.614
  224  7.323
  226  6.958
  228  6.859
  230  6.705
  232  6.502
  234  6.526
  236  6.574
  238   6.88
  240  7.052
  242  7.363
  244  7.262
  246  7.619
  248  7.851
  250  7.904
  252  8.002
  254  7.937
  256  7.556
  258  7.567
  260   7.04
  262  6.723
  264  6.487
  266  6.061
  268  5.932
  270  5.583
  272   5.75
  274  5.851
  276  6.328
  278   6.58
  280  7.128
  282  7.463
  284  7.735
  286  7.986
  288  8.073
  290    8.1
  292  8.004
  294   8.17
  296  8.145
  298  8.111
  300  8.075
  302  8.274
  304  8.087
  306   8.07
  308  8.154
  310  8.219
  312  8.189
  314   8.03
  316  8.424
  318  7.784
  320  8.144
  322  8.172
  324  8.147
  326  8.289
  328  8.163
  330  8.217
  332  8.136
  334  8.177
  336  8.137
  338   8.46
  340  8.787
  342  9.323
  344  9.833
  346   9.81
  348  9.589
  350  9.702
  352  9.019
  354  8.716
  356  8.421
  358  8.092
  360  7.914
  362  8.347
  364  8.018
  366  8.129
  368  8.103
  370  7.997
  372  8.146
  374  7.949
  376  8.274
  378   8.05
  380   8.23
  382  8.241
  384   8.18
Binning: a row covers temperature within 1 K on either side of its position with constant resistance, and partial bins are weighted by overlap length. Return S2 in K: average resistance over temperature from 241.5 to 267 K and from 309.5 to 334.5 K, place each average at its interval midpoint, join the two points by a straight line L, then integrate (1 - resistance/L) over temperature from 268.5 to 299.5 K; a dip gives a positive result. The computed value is 1.8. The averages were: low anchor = 7.34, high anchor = 8.16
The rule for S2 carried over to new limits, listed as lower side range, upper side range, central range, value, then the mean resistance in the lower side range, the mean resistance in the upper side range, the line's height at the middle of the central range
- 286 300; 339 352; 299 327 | 1.5 K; 8.09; 9.47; 8.62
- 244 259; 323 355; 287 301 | 0.3 K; 7.74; 8.78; 8.25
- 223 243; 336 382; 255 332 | 1.5 K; 6.87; 8.57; 7.69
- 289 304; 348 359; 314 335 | 0.8 K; 8.12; 8.86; 8.49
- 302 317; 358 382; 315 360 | -2.5 K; 8.17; 8.11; 8.14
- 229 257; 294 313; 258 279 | 3.7 K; 7.27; 8.15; 7.64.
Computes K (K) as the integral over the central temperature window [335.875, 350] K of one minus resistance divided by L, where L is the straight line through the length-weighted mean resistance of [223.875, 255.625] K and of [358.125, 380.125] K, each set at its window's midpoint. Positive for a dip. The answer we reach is -2.3 K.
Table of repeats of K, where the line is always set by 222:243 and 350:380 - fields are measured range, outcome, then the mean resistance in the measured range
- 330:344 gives -1.03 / 8.58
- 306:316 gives -0.58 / 8.17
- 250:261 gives -0.77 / 7.65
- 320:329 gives -0.38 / 8.19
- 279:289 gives -0.32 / 7.68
